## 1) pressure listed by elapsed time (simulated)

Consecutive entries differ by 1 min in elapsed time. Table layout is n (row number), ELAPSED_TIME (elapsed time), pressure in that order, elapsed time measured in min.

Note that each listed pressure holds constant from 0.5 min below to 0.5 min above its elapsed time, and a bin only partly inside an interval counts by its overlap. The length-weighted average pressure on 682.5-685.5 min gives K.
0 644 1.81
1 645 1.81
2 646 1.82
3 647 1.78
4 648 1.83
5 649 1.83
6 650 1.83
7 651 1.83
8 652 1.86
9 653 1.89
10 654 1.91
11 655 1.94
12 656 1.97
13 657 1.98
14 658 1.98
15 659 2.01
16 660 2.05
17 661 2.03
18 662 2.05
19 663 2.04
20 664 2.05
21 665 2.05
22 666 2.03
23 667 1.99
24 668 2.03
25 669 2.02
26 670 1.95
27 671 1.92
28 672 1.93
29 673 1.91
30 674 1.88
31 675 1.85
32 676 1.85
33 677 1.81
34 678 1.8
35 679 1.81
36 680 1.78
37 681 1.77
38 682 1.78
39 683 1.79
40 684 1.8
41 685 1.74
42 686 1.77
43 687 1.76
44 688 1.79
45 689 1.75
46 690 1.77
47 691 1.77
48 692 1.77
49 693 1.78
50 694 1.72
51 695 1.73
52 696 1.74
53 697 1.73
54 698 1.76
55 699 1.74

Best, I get 1.78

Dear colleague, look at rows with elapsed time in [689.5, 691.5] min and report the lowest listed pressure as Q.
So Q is 1.77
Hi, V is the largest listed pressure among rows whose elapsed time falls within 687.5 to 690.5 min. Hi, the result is 1.79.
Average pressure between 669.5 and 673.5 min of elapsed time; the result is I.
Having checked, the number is 1.93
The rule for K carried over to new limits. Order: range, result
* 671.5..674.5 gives 1.91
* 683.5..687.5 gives 1.77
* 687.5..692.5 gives 1.77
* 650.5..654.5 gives 1.87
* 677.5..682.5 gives 1.79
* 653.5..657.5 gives 1.95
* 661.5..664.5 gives 2.05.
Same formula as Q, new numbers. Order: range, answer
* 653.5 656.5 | 1.91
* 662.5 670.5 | 1.95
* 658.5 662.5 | 2.01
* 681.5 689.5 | 1.74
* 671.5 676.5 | 1.85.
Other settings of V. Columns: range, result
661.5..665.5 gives 2.05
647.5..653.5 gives 1.89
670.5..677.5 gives 1.93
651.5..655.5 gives 1.94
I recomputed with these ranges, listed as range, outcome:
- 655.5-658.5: 1.98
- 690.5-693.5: 1.77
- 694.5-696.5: 1.73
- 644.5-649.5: 1.81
